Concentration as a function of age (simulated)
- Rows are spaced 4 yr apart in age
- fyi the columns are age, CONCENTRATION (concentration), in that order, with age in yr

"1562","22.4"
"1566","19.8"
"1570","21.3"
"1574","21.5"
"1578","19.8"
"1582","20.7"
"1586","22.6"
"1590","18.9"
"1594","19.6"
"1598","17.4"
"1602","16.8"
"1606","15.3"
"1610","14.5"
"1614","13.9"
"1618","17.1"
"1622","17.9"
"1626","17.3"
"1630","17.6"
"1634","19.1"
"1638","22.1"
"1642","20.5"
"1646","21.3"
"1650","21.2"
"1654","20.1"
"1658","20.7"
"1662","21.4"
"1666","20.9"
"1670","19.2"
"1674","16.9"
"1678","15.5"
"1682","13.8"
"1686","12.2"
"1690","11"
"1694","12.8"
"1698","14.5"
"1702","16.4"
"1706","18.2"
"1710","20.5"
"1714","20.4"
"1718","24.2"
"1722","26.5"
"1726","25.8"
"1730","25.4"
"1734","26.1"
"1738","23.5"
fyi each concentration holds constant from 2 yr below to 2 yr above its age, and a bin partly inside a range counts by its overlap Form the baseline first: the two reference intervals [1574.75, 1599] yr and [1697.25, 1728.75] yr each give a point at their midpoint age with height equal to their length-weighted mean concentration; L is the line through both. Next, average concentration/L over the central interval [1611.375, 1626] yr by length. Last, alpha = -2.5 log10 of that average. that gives 0.24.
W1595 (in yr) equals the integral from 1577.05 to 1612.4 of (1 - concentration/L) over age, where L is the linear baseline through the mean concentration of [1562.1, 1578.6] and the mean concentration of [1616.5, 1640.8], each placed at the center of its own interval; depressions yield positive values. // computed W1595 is 2.9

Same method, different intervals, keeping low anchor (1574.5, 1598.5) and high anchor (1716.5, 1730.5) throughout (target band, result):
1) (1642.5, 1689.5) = 9.8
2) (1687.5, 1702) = 6.6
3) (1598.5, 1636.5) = 8.2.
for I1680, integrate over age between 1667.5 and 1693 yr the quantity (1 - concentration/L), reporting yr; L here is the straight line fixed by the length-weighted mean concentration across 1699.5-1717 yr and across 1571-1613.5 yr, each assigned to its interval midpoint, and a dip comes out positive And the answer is 5.6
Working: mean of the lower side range 18.6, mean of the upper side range 19.1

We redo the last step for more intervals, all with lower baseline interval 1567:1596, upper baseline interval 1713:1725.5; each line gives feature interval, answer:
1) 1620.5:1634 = 2.47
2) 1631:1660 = 2.18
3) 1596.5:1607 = 2.26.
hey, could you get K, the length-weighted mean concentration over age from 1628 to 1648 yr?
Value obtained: 20.1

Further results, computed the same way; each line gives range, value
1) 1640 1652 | 21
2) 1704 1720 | 20.8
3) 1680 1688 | 13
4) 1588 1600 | 18.6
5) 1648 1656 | 20.6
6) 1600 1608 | 16.1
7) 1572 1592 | 20.7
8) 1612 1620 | 15.5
